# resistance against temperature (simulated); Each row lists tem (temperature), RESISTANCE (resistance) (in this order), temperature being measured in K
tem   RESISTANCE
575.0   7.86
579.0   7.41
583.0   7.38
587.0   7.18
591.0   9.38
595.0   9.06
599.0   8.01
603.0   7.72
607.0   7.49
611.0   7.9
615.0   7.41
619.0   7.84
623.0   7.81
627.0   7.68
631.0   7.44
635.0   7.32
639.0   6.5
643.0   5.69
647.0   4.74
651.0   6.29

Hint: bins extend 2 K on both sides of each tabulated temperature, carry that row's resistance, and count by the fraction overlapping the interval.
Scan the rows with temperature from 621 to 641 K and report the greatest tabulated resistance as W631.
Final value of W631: 7.81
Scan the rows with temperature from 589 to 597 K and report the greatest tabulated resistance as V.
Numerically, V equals 9.38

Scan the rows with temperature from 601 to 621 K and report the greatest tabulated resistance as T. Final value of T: 7.9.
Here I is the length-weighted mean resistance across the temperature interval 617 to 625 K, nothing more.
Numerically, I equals 7.82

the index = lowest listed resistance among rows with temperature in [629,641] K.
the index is 6.5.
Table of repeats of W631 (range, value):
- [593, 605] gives 9.06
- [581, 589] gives 7.38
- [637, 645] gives 6.5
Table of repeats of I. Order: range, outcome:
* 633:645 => 6.5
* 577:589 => 7.32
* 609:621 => 7.72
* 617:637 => 7.62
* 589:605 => 8.54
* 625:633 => 7.56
